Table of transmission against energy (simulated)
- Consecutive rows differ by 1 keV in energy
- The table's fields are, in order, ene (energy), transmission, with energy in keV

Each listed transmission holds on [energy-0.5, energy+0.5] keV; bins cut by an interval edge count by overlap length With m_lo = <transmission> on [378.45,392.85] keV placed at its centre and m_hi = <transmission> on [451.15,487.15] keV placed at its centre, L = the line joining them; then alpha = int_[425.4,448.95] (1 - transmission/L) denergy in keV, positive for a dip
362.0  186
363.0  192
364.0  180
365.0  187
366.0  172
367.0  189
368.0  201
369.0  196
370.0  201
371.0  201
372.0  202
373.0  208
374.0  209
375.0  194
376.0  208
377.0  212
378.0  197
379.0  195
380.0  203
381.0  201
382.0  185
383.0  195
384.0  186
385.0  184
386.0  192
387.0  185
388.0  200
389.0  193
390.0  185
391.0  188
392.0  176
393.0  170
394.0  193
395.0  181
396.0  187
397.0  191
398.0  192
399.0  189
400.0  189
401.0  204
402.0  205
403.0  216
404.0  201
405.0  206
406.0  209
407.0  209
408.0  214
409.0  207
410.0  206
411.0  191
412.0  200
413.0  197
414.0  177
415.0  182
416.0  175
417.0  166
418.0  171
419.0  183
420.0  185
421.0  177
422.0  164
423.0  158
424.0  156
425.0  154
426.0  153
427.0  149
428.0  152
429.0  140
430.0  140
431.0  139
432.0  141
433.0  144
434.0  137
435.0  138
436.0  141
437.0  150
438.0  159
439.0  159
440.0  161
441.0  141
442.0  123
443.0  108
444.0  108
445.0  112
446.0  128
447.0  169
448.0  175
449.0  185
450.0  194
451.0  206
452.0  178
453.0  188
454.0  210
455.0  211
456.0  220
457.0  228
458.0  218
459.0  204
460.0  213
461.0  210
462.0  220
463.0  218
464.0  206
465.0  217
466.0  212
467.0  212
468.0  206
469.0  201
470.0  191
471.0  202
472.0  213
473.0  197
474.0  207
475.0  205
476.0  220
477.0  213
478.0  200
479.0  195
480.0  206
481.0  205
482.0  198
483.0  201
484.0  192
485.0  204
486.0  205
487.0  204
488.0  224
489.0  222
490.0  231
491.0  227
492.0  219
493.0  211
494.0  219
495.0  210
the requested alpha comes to 6.73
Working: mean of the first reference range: 190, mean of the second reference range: 206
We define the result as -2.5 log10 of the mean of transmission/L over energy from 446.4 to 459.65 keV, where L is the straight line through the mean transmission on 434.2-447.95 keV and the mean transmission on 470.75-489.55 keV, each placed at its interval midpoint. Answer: -0.23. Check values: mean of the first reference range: 139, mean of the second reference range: 206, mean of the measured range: 199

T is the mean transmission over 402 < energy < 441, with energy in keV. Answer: 171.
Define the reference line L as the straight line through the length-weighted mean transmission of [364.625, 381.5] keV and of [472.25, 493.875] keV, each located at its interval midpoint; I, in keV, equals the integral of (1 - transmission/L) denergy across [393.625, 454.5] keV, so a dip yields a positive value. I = 9.54 keV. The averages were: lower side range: 199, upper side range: 209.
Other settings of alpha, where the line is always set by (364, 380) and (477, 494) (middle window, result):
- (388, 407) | 0.64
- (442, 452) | 2.53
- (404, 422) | 0.97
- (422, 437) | 4.20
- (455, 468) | -0.47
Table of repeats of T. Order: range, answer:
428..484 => 182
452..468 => 211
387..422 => 191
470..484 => 204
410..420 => 184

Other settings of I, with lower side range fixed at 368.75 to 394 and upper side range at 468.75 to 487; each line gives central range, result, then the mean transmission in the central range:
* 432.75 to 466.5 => 4.1 keV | 176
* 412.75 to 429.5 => 2.7 keV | 167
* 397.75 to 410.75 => -0.5 keV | 204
